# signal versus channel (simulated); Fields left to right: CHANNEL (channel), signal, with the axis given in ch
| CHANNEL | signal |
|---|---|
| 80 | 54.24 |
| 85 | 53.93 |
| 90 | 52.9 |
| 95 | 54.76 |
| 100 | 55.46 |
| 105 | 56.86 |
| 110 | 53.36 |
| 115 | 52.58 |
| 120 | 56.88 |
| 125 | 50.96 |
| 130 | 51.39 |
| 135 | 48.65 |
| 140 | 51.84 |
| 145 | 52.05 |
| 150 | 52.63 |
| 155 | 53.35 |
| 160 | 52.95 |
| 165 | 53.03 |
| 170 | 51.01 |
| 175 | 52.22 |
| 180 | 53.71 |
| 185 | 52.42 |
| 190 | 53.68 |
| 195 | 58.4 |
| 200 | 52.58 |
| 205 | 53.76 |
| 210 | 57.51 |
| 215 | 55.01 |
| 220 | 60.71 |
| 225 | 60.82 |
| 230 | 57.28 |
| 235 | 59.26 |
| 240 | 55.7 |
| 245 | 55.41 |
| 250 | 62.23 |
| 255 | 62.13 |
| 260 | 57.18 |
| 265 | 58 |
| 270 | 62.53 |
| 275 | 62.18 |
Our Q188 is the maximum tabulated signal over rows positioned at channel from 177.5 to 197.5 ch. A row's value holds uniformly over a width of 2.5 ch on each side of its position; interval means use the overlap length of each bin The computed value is 58.4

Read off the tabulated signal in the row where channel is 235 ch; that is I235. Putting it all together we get 59.26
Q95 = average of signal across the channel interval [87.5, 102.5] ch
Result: 54.4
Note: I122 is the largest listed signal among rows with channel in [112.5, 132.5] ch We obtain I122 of 56.88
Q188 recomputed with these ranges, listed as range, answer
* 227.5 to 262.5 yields 62.23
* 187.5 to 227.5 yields 60.82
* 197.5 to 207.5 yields 53.76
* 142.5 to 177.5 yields 53.35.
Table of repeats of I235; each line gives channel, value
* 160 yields 52.95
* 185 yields 52.42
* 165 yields 53.03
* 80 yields 54.24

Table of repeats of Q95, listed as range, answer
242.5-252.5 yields 58.8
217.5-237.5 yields 59.5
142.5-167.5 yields 52.8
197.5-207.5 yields 53.2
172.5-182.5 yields 53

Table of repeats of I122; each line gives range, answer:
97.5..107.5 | 56.86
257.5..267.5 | 58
